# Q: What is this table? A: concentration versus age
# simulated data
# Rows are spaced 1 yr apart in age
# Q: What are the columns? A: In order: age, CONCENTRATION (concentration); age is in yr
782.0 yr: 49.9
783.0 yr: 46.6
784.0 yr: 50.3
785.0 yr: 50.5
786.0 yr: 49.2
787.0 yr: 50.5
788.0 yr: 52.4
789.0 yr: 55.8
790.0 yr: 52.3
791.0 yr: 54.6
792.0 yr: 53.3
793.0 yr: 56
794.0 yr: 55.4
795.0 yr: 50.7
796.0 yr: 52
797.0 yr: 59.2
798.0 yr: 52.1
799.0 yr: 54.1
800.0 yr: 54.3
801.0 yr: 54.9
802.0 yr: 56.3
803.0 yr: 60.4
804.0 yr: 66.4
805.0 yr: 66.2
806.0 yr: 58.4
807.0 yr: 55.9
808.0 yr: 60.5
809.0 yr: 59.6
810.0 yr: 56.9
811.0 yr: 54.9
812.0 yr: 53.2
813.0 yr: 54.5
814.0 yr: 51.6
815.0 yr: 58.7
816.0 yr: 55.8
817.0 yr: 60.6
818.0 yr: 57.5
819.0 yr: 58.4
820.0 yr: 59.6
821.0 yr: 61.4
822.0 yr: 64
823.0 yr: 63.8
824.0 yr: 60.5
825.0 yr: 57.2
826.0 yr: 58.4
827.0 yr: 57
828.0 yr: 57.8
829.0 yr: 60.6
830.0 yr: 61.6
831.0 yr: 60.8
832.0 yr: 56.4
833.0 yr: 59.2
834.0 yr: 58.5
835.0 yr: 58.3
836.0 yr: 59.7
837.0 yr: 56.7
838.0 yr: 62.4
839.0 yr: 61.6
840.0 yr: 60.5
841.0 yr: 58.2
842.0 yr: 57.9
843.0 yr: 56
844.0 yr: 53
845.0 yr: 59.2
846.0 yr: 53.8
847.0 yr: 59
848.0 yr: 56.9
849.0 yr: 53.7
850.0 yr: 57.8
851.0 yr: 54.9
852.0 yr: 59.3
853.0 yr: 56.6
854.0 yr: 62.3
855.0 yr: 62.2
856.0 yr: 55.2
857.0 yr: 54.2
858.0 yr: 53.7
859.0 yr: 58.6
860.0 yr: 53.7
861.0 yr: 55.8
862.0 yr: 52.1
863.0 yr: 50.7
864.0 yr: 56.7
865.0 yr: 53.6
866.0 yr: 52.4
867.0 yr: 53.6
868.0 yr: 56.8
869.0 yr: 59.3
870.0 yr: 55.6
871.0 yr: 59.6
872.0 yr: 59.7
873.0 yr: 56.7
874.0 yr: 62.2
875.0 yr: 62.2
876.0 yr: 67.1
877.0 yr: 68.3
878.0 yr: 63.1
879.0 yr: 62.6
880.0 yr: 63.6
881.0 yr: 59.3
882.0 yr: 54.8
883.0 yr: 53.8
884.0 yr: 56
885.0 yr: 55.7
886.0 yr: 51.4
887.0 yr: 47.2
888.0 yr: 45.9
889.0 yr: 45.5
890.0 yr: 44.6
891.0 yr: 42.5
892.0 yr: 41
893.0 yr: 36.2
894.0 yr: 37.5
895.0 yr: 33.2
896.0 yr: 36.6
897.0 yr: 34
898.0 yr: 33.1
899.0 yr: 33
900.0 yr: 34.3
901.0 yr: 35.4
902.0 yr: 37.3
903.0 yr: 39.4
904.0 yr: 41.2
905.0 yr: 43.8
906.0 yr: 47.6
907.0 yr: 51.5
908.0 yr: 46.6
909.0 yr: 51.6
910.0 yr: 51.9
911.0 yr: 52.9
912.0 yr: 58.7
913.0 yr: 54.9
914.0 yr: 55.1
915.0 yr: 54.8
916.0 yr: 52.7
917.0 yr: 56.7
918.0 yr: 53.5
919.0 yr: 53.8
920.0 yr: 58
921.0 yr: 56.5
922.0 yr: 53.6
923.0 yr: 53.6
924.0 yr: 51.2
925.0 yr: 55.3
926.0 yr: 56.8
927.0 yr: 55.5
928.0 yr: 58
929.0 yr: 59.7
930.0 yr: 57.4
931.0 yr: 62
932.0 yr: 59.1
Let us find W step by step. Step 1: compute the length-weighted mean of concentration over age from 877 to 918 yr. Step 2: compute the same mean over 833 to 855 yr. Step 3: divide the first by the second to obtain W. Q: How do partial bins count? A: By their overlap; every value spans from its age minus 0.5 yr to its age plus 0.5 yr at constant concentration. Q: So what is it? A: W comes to 0.82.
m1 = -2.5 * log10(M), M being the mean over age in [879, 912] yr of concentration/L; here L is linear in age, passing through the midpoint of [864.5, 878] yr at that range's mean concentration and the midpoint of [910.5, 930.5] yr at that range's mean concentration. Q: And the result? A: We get 0.25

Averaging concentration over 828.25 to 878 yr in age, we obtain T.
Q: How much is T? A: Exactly 57.9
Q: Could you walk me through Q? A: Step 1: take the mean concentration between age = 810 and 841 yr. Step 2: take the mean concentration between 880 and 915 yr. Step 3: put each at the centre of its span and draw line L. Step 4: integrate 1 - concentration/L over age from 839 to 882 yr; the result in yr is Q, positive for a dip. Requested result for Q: -4.6 yr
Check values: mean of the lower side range 58.7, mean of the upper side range 45.8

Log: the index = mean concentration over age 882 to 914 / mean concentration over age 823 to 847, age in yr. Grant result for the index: 0.76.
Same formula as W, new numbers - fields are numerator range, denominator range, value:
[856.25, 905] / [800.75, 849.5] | 0.86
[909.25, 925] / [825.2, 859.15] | 0.94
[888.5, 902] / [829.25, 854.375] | 0.64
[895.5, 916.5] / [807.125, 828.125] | 0.77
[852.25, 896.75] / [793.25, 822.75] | 0.94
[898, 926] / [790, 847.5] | 0.85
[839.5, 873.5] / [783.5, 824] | 1.00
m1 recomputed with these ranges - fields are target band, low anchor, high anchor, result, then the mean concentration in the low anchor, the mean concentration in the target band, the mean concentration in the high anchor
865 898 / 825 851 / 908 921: 0.08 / 58.1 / 52.2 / 54.3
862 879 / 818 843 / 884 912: -0.18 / 59.5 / 58.5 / 43.2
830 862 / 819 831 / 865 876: 0.03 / 60.1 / 57.6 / 58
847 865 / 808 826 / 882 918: -0.08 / 58.2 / 56.2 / 45.8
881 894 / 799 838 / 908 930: 0.17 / 58.6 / 47.9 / 54.9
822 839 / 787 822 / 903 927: -0.07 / 56.6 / 59.5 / 52.5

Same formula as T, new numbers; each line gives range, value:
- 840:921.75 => 52.4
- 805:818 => 57.1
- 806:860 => 58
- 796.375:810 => 58.2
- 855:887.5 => 57.1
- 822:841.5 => 59.5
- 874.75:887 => 59.3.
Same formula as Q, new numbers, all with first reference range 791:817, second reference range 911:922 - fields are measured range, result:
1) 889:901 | 3.96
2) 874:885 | -1.03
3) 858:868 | 0.29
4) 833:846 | -0.52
